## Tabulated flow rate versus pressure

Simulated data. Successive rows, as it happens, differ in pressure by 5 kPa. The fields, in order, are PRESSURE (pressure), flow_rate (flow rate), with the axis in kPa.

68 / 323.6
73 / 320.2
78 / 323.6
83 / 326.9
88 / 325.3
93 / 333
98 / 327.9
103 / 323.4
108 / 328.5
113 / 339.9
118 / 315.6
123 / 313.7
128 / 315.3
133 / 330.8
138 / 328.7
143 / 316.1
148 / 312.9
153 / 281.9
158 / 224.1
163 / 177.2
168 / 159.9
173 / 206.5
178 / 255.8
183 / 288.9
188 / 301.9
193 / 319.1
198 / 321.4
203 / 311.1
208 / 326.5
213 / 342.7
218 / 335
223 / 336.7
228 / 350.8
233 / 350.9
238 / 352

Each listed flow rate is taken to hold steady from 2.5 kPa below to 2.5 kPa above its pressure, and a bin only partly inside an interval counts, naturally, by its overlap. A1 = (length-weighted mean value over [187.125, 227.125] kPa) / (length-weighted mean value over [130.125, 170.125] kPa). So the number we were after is 1.22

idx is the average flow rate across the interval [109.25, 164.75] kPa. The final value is 298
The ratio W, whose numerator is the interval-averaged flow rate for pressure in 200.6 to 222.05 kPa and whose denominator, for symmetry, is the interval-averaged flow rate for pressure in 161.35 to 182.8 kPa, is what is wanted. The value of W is 1.6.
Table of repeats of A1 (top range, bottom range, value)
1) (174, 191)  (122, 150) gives 0.86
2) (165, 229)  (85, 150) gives 0.91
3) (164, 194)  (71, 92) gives 0.76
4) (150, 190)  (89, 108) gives 0.72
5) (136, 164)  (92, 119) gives 0.85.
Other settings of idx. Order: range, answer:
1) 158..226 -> 282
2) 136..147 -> 321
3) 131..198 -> 271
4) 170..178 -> 219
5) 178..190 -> 287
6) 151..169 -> 213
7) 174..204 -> 294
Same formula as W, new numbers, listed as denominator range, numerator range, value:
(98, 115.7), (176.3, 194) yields 0.88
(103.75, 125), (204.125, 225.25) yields 1.03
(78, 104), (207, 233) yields 1.04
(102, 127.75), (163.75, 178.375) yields 0.61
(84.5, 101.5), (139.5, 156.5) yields 0.92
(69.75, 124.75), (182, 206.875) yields 0.95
